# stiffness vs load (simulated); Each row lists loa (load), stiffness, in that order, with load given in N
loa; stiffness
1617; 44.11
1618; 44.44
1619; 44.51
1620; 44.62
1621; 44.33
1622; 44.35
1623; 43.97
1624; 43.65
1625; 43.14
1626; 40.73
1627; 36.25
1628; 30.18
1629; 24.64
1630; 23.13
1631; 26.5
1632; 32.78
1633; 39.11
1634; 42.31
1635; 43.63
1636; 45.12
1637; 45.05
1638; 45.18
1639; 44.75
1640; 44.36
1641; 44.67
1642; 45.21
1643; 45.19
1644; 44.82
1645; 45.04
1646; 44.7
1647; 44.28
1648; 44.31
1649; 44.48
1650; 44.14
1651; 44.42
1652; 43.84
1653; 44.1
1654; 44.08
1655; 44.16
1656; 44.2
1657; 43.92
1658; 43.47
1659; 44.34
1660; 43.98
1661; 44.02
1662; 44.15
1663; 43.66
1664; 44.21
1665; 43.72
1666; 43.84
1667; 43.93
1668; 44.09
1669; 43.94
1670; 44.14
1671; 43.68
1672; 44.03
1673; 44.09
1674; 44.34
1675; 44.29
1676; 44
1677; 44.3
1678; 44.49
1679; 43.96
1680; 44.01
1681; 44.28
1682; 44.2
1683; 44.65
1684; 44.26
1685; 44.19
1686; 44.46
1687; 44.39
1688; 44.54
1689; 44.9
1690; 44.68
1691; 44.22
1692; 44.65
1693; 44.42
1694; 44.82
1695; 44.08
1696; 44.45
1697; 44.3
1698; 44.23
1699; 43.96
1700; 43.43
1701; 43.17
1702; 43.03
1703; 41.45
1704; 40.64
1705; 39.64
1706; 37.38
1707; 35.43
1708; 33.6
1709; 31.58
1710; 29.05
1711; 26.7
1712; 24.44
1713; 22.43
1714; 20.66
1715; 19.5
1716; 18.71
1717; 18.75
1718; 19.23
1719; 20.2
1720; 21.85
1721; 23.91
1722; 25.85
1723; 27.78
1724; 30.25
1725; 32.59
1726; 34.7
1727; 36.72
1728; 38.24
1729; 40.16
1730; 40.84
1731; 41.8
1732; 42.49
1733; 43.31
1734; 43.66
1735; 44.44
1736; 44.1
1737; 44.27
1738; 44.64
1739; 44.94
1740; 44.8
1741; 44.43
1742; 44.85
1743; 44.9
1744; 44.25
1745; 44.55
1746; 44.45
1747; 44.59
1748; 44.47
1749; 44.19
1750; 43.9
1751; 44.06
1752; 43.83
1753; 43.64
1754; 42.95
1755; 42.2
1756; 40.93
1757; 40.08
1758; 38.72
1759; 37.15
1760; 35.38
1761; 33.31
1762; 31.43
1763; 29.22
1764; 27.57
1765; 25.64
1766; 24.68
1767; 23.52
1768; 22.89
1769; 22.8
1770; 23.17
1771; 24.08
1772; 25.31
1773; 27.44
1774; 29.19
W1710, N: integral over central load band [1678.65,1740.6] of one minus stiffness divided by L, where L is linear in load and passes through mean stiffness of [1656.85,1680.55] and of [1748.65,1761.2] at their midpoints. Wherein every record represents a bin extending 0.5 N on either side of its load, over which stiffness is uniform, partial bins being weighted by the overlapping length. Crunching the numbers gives 7.3 N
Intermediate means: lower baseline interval 44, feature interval 37.6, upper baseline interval 40.9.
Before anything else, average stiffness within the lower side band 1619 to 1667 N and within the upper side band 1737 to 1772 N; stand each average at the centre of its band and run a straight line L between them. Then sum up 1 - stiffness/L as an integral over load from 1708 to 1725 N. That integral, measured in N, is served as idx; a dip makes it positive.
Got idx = 6.4 N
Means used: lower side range 42.1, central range 24.4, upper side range 37.5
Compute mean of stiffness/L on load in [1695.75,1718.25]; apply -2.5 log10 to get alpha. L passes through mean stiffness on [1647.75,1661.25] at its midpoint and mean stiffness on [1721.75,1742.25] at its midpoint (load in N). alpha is 0.23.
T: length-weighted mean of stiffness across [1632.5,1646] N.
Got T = 44.2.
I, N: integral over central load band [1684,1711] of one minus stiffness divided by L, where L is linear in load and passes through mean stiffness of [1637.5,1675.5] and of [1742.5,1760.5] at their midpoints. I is 1.2 N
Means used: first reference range 44.3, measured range 41.5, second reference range 42.5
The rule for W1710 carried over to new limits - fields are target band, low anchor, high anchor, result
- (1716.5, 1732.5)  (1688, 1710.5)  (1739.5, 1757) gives 4.4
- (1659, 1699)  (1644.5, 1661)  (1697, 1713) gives -3.7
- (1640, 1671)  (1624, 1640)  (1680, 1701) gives -2.9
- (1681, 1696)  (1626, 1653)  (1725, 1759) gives -1.0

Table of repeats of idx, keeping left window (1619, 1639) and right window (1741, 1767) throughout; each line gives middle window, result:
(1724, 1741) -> -0.9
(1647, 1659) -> -1.5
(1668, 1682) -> -1.8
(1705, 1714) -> 2.1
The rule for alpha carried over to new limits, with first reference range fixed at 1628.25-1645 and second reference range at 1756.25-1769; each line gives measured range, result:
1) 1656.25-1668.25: -0.16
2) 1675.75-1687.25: -0.21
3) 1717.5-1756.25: -0.21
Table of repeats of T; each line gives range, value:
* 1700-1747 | 35.5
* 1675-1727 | 36.7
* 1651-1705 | 44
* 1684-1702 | 44.3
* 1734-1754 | 44.3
